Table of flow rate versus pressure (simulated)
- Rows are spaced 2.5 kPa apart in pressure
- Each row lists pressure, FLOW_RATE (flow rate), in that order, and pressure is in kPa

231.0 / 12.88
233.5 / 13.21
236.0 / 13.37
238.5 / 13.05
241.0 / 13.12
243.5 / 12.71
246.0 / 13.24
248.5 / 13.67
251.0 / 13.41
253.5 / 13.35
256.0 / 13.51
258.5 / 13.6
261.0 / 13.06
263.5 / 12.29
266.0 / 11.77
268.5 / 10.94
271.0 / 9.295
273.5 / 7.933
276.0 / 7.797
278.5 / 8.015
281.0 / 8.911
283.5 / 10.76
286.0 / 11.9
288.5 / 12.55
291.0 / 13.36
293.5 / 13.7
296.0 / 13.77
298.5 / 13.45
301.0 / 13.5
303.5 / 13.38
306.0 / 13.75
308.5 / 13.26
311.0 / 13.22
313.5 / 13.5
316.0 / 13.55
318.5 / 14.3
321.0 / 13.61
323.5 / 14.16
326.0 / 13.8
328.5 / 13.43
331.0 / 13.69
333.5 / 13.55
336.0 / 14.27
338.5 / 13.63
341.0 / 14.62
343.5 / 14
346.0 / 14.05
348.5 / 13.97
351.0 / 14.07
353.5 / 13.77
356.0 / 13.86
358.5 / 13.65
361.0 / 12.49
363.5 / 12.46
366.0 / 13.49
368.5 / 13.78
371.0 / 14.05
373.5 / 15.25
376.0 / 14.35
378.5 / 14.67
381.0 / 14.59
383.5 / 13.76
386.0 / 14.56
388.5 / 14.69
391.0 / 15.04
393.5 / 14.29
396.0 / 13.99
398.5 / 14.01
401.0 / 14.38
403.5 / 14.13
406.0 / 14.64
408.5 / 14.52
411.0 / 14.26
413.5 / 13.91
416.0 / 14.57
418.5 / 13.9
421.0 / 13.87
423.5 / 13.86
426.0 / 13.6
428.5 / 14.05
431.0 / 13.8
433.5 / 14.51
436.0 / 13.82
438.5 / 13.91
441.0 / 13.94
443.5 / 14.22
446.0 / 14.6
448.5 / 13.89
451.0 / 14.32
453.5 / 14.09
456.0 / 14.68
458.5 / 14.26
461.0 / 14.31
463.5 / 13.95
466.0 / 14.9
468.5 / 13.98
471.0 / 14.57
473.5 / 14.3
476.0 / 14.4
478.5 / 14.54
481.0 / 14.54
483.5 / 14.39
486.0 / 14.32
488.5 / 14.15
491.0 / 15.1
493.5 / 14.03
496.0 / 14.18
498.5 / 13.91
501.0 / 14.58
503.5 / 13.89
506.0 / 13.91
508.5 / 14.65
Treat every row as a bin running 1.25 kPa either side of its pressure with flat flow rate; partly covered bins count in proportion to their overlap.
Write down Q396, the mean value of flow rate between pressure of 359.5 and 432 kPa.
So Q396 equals 14.1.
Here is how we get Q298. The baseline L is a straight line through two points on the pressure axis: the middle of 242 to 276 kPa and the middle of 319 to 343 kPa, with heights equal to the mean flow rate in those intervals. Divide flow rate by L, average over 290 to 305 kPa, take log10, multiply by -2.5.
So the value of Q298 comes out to -0.04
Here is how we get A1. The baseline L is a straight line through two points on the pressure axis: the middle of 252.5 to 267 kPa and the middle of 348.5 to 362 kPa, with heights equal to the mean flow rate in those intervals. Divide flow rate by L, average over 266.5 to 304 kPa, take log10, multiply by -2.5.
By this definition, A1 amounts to 0.17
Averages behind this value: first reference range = 12.9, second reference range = 13.6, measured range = 11.3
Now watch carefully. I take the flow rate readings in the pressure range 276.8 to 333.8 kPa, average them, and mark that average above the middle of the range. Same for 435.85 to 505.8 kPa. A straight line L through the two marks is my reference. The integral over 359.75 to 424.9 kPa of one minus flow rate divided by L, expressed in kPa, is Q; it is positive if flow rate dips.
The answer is -2.5 kPa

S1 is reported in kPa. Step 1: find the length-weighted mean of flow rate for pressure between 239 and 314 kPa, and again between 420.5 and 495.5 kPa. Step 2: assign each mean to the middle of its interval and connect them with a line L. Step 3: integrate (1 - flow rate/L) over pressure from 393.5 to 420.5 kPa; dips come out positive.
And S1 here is -1.1 kPa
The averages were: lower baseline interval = 12.2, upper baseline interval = 14.2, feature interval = 14.2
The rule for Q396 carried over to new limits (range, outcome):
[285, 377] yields 13.7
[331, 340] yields 13.8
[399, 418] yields 14.3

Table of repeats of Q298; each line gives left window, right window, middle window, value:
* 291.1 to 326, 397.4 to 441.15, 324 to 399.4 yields -0.01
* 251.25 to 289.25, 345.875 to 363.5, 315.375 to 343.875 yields -0.09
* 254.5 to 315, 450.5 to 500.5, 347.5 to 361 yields -0.07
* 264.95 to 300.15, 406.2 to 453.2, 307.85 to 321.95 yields -0.16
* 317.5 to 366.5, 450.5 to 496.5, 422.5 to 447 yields 0.01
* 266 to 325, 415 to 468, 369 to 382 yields -0.10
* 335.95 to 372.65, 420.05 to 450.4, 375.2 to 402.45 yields -0.04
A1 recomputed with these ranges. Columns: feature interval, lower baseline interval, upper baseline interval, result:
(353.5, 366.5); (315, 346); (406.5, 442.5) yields 0.06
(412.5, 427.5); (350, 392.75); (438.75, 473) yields 0.02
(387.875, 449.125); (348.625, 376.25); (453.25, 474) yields -0.01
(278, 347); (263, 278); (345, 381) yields -0.13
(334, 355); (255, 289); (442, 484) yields -0.16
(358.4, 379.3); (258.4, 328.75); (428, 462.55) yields -0.05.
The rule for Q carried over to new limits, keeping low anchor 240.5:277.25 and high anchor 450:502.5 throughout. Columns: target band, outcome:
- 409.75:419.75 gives -0.35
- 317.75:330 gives -1.13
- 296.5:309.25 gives -1.08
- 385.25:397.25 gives -0.98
